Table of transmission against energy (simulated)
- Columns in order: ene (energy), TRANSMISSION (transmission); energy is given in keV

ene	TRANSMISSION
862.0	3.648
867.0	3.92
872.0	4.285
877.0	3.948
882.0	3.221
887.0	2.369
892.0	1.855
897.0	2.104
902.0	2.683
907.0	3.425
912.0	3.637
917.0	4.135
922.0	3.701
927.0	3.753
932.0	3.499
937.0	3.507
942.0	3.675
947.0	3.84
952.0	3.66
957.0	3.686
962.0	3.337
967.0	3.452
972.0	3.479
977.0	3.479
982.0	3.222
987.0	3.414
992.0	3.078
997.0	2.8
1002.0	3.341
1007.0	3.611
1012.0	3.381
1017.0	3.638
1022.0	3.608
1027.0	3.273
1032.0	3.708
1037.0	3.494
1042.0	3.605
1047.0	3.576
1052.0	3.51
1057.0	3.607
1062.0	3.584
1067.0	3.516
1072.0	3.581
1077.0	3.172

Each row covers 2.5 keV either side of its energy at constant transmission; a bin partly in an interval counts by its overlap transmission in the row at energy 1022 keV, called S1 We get 3.608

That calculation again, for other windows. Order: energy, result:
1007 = 3.611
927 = 3.753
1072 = 3.581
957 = 3.686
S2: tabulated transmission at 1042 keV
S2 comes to 3.605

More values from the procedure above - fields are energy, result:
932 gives 3.499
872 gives 4.285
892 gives 1.855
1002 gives 3.341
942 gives 3.675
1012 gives 3.381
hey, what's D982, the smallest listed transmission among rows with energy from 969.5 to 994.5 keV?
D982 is 3.078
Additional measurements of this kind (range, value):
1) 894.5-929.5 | 2.104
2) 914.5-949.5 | 3.499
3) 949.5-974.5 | 3.337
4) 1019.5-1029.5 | 3.273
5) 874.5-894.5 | 1.855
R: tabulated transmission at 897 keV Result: 2.104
